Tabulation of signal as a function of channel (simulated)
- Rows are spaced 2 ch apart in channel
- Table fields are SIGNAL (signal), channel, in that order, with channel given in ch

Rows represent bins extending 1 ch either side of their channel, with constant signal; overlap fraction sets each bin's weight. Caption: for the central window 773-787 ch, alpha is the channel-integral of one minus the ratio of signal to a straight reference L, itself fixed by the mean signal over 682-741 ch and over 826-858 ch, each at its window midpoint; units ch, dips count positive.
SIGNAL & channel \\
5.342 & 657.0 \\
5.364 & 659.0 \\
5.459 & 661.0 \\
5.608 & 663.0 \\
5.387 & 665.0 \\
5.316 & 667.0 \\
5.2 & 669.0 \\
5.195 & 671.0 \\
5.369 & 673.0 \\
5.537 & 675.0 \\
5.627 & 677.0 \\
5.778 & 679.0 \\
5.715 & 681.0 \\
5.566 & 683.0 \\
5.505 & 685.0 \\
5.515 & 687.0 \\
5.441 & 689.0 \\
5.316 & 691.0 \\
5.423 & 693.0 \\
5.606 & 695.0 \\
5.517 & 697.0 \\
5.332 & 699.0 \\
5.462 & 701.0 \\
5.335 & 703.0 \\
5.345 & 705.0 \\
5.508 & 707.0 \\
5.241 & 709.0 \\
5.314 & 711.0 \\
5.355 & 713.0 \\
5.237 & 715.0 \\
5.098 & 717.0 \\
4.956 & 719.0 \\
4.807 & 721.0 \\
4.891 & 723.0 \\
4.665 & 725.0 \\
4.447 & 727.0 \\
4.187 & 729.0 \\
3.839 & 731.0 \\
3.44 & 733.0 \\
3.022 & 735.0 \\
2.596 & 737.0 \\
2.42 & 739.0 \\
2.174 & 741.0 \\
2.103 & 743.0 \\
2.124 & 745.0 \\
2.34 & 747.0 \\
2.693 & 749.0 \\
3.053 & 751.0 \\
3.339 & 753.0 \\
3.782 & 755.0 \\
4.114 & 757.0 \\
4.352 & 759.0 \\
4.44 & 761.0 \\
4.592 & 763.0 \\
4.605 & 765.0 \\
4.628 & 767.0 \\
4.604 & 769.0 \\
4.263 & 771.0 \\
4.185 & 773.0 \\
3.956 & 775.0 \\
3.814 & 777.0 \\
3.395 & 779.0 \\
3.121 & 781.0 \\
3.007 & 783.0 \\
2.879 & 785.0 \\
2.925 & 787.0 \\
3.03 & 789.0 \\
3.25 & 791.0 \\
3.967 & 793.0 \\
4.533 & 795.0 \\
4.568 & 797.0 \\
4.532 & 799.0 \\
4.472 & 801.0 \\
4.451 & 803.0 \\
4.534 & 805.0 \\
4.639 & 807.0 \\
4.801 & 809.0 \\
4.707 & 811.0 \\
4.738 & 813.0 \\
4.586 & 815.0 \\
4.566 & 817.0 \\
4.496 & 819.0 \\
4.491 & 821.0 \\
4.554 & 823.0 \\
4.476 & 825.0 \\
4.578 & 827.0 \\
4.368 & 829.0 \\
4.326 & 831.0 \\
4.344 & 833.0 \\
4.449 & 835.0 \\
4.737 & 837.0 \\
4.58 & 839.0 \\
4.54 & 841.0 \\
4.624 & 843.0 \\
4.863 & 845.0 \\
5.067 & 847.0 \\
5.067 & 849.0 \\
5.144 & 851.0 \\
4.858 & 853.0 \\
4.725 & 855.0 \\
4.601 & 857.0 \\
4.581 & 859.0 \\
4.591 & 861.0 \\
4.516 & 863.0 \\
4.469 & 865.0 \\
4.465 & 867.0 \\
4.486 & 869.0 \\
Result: 4.0 ch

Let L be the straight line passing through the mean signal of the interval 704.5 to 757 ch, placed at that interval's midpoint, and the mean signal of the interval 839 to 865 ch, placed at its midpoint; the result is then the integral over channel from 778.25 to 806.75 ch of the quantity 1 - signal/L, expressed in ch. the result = 3.7 ch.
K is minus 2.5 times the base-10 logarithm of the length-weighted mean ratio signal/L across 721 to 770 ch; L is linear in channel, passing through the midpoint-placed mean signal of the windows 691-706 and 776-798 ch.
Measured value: 0.201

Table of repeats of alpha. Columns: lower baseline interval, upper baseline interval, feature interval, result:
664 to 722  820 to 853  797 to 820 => 0.9 ch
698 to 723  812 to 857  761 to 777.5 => 2.0 ch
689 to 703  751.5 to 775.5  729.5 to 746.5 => 7.1 ch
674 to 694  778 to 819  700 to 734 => 1.5 ch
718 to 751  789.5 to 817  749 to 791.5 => 1.7 ch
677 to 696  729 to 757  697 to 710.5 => -1.8 ch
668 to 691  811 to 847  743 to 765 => 6.8 ch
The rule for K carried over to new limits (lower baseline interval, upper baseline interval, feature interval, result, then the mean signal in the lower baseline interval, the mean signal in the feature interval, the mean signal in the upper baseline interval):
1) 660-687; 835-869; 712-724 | 0.05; 5.48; 5.06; 4.7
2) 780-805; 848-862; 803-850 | -0.07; 3.76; 4.61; 4.8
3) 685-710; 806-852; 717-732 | 0.15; 5.42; 4.58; 4.64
